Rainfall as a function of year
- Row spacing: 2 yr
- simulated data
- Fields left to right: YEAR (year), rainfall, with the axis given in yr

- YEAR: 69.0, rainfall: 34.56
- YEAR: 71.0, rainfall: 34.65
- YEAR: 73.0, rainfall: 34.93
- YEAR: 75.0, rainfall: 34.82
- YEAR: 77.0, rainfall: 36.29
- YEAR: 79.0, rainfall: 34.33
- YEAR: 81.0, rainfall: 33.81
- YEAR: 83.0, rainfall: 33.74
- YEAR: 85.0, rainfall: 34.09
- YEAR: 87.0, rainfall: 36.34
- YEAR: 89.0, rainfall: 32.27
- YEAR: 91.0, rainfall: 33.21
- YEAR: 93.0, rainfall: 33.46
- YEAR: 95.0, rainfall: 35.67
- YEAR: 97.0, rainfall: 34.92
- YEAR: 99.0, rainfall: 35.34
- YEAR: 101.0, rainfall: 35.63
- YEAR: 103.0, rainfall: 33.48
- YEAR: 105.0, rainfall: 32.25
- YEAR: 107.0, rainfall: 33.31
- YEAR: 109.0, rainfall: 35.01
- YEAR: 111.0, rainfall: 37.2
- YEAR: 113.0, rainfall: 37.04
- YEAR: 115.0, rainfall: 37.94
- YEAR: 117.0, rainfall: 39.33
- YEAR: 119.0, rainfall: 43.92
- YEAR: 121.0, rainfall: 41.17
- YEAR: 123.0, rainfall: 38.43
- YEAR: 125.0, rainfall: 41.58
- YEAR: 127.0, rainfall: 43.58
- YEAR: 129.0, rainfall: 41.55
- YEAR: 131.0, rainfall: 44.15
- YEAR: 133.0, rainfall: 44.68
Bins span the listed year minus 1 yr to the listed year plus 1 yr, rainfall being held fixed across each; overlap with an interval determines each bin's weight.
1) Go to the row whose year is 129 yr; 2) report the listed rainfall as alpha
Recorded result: 41.55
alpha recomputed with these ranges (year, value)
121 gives 41.17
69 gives 34.56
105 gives 32.25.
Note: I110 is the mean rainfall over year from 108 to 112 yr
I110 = 36.1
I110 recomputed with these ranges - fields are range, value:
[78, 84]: 34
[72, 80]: 35.1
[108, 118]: 37.3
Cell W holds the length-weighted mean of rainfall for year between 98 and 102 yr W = 35.5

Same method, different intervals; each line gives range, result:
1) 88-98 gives 33.9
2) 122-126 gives 40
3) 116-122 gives 41.5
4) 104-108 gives 32.8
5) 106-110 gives 34.2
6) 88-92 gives 32.7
